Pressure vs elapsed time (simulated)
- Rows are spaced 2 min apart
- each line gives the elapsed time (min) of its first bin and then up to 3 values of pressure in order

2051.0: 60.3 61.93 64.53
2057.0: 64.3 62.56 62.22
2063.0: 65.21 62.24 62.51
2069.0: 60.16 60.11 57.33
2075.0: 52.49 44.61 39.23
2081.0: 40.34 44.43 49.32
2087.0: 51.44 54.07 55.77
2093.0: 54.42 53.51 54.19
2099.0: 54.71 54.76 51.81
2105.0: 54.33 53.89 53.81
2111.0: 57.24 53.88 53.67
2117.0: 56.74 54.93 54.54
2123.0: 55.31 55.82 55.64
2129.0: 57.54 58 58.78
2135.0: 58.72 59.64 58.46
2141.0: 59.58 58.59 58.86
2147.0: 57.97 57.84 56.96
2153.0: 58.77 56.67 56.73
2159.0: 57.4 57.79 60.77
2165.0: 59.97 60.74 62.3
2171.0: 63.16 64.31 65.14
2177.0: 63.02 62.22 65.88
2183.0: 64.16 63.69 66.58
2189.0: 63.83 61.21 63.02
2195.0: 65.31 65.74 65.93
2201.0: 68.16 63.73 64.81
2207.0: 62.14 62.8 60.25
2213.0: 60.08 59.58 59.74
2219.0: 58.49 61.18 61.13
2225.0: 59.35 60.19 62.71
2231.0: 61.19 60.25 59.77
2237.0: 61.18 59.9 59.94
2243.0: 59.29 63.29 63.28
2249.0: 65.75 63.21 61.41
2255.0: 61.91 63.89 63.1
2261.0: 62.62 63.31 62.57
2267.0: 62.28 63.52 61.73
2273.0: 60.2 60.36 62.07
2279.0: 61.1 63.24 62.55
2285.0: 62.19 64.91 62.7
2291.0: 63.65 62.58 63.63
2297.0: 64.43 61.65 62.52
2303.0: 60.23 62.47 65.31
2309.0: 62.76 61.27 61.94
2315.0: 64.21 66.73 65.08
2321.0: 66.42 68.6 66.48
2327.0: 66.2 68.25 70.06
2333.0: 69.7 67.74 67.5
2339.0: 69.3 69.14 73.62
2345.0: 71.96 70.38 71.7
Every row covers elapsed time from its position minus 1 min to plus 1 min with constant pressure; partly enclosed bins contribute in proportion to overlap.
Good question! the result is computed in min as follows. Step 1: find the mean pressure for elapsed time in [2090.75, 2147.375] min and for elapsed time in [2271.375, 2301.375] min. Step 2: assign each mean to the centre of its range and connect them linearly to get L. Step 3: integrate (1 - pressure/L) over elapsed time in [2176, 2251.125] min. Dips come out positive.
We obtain -3.5 min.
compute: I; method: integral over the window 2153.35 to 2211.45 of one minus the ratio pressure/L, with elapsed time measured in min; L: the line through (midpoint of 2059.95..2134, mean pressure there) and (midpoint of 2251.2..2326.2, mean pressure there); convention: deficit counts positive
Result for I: -4.2 min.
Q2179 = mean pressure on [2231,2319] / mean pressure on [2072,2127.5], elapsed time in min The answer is 1.19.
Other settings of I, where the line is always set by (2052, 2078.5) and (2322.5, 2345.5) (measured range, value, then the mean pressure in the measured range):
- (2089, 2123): 3.6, 54.5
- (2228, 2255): 1.7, 61.6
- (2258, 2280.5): 1.6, 62.1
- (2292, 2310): 1.3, 62.8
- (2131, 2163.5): 2.2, 58.3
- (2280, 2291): 0.7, 63.2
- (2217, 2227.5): 0.8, 60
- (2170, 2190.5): -0.2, 64.1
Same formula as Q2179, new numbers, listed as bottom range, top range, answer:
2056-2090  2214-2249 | 1.11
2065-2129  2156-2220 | 1.17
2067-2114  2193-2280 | 1.18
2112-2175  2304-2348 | 1.15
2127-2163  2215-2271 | 1.06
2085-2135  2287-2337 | 1.18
